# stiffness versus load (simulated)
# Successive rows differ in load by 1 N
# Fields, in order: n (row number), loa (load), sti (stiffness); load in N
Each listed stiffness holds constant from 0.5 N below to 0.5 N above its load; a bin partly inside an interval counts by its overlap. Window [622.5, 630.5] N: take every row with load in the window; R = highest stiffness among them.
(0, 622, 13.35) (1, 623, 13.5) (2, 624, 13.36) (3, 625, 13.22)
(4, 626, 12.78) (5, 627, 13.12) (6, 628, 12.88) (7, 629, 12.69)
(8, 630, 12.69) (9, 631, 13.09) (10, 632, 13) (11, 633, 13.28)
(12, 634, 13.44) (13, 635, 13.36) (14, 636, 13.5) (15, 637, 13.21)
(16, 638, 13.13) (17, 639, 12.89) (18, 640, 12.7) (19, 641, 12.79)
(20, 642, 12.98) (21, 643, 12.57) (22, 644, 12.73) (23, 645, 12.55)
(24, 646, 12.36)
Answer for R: 13.5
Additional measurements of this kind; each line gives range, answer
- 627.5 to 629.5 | 12.88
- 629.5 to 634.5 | 13.44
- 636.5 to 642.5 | 13.21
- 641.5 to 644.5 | 12.98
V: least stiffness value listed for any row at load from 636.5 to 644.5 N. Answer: 12.57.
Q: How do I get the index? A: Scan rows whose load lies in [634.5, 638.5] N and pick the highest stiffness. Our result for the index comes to 13.5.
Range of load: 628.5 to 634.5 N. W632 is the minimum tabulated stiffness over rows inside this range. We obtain 12.69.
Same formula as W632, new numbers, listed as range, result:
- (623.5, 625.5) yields 13.22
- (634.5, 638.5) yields 13.13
